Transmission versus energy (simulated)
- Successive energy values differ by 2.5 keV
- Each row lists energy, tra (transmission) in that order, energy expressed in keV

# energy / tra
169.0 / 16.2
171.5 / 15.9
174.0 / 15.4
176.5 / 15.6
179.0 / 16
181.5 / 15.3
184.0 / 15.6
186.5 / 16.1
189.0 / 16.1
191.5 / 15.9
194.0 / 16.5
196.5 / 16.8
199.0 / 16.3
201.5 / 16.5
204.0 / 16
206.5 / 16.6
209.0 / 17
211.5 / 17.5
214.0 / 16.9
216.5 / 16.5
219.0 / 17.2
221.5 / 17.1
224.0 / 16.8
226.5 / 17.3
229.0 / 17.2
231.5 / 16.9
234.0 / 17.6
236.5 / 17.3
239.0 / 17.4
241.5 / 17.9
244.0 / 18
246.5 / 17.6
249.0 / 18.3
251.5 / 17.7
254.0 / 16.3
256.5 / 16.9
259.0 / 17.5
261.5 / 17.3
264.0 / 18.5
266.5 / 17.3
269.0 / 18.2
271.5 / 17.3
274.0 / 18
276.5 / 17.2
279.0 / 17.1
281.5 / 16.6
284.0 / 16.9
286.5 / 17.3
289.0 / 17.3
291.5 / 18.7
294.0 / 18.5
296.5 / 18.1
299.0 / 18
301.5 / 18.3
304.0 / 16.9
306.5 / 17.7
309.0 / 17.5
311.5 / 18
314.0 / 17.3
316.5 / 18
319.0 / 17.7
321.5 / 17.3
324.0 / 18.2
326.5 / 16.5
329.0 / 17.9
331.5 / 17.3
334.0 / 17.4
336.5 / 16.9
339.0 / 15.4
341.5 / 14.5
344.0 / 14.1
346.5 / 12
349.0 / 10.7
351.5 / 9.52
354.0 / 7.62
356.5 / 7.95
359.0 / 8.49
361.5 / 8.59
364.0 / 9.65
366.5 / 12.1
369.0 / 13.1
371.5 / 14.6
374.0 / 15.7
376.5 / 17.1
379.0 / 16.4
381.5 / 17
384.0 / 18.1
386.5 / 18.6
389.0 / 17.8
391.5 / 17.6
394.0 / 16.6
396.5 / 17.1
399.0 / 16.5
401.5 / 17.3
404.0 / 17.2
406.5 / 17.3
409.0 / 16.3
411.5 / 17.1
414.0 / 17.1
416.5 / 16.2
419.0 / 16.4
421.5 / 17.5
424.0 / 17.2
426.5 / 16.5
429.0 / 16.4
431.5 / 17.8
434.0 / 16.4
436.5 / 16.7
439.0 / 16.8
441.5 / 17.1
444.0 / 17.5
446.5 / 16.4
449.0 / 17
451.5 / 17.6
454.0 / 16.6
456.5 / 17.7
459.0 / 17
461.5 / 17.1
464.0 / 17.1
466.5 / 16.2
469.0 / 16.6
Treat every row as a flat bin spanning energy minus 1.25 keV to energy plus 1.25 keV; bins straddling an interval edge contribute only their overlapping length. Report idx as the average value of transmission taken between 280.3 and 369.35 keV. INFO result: 15.2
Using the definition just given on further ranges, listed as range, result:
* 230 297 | 17.5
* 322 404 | 14.7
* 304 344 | 17.1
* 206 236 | 17.1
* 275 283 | 17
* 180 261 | 16.9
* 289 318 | 17.9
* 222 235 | 17.1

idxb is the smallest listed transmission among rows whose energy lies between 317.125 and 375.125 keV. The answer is 7.62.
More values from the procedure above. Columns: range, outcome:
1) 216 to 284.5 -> 16.3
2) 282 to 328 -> 16.5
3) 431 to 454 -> 16.4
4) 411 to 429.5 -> 16.2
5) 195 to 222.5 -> 16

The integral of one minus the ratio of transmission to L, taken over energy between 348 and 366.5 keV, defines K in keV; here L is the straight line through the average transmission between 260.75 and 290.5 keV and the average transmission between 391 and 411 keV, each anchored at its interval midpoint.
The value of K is 8.6 keV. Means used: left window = 17.4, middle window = 9.12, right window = 17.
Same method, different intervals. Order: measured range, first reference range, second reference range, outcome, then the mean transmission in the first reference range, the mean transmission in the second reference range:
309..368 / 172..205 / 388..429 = 8.9 keV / 16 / 17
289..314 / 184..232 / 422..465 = -1.6 keV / 16.7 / 17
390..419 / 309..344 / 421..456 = 0.1 keV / 17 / 17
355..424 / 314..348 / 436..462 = 5.6 keV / 16.4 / 17.1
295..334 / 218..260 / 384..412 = -0.8 keV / 17.4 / 17.3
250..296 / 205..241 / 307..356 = -3.3 keV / 17.1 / 15.4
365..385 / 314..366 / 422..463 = -0.6 keV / 13.8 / 17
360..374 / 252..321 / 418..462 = 4.3 keV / 17.6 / 17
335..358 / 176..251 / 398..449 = 6.5 keV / 16.8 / 16.9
